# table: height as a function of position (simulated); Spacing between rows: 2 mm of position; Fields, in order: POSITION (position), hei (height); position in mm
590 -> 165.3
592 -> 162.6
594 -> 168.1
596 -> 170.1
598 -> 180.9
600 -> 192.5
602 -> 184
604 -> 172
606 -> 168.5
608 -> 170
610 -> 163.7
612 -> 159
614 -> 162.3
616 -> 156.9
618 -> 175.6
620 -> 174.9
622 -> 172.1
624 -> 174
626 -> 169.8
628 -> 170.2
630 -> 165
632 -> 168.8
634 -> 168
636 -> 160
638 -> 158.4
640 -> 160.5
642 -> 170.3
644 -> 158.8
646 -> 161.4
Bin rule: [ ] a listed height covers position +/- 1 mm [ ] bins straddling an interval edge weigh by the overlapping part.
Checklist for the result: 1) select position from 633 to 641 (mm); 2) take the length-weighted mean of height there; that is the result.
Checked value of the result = 162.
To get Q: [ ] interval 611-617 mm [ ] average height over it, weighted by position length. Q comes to 159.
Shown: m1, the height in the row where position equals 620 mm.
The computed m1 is 174.9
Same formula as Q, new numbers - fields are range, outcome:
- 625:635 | 168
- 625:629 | 170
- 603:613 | 167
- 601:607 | 175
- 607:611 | 167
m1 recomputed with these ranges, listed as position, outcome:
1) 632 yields 168.8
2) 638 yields 158.4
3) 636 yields 160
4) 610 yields 163.7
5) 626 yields 169.8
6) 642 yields 170.3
